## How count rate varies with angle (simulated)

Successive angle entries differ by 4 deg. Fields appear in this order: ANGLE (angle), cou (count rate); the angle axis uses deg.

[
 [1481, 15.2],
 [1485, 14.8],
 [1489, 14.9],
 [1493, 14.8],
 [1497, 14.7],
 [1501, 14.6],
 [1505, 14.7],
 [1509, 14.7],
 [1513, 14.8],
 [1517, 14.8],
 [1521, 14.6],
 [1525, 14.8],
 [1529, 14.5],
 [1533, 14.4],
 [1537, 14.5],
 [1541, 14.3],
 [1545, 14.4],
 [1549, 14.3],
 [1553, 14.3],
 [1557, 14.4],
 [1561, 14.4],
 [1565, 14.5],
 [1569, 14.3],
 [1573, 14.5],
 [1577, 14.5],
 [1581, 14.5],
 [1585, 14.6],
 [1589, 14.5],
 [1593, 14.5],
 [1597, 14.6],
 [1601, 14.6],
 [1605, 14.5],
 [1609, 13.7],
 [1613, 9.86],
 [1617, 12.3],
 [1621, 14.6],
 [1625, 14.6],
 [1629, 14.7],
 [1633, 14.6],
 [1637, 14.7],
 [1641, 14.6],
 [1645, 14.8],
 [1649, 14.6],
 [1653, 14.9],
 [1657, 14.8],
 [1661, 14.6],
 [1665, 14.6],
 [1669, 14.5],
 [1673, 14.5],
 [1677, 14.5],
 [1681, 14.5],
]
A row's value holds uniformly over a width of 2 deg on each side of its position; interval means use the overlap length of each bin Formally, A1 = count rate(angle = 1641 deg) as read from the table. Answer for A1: 14.6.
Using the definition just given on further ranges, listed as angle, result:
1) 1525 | 14.8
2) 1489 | 14.9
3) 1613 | 9.86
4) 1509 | 14.7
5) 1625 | 14.6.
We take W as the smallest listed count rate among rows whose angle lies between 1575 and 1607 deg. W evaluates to 14.5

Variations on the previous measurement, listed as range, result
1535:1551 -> 14.3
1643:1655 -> 14.6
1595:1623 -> 9.86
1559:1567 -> 14.4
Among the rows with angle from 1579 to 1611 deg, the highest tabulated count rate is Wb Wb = 14.6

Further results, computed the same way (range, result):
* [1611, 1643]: 14.7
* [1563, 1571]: 14.5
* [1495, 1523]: 14.8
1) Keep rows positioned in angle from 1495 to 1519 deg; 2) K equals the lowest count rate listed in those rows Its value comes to 14.6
